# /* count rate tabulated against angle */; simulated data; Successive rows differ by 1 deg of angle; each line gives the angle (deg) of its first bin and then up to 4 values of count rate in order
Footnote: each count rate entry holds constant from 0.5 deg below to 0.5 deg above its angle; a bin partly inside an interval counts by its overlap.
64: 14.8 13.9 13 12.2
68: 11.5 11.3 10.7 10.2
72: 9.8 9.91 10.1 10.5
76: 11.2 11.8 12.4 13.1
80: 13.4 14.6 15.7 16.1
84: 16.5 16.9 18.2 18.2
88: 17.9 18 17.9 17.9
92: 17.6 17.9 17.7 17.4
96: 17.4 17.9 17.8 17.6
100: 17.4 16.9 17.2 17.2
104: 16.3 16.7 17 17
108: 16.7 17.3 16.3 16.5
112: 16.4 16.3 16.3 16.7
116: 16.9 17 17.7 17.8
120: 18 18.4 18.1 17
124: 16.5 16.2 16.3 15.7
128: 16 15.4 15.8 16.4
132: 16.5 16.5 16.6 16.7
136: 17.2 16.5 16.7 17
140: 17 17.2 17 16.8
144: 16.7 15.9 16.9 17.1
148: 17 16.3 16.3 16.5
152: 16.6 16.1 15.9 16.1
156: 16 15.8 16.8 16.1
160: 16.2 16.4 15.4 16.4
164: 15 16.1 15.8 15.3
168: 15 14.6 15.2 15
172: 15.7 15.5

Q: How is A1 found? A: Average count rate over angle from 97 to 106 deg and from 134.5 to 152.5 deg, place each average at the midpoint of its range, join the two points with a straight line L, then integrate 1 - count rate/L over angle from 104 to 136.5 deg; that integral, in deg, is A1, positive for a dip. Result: 0.5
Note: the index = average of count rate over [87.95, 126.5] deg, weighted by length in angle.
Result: 17.2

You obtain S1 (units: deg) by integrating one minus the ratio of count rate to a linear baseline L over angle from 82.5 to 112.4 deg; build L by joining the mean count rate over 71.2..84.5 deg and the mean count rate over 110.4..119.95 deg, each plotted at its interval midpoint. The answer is -5.0 deg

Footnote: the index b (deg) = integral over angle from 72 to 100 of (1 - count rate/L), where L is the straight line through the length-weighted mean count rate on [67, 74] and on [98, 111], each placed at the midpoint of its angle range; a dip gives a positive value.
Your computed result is -3.9 deg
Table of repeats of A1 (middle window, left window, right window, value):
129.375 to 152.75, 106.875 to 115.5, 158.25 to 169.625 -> -0.8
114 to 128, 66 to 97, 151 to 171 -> -1.7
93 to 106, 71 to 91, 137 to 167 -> -2.2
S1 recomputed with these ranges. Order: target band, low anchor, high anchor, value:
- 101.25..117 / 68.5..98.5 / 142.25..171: -1.5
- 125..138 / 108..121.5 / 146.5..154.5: 0.4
